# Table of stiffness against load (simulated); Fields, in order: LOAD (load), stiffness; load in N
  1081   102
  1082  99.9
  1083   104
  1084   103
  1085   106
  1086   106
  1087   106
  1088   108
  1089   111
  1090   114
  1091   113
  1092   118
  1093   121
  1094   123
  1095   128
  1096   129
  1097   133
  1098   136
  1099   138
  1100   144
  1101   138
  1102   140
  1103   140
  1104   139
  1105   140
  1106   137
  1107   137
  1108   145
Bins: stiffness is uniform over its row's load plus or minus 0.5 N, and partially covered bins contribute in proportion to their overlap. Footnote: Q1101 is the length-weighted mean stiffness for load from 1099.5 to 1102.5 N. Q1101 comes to 141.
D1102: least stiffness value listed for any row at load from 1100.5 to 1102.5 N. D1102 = 138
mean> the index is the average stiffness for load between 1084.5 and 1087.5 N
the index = 106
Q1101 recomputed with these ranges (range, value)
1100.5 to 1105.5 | 139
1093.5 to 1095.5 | 126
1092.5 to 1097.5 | 127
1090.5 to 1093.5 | 117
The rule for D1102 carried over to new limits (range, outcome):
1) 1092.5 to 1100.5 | 121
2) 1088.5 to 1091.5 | 111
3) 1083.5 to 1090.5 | 103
